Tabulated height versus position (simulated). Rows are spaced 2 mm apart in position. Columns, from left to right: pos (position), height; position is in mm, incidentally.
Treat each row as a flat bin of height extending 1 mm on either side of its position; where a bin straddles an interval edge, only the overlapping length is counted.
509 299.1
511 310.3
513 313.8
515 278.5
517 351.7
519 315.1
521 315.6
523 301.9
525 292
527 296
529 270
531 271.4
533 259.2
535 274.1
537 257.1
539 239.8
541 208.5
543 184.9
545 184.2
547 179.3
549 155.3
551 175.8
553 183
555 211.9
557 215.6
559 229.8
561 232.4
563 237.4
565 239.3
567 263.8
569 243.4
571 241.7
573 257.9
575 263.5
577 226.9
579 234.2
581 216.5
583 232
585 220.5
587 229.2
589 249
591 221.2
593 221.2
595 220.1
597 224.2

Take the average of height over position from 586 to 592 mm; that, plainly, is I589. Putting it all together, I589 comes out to 233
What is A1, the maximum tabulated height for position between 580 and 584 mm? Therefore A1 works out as 232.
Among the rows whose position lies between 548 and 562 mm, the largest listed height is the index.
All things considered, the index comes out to 232.4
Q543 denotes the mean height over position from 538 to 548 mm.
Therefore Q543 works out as 199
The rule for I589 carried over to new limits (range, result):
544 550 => 173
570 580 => 245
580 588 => 225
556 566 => 231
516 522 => 327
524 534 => 278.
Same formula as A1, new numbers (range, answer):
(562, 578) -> 263.8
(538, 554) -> 239.8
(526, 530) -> 296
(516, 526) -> 351.7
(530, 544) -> 274.1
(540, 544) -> 208.5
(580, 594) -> 249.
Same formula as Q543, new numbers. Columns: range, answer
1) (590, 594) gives 221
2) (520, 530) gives 295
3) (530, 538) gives 265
